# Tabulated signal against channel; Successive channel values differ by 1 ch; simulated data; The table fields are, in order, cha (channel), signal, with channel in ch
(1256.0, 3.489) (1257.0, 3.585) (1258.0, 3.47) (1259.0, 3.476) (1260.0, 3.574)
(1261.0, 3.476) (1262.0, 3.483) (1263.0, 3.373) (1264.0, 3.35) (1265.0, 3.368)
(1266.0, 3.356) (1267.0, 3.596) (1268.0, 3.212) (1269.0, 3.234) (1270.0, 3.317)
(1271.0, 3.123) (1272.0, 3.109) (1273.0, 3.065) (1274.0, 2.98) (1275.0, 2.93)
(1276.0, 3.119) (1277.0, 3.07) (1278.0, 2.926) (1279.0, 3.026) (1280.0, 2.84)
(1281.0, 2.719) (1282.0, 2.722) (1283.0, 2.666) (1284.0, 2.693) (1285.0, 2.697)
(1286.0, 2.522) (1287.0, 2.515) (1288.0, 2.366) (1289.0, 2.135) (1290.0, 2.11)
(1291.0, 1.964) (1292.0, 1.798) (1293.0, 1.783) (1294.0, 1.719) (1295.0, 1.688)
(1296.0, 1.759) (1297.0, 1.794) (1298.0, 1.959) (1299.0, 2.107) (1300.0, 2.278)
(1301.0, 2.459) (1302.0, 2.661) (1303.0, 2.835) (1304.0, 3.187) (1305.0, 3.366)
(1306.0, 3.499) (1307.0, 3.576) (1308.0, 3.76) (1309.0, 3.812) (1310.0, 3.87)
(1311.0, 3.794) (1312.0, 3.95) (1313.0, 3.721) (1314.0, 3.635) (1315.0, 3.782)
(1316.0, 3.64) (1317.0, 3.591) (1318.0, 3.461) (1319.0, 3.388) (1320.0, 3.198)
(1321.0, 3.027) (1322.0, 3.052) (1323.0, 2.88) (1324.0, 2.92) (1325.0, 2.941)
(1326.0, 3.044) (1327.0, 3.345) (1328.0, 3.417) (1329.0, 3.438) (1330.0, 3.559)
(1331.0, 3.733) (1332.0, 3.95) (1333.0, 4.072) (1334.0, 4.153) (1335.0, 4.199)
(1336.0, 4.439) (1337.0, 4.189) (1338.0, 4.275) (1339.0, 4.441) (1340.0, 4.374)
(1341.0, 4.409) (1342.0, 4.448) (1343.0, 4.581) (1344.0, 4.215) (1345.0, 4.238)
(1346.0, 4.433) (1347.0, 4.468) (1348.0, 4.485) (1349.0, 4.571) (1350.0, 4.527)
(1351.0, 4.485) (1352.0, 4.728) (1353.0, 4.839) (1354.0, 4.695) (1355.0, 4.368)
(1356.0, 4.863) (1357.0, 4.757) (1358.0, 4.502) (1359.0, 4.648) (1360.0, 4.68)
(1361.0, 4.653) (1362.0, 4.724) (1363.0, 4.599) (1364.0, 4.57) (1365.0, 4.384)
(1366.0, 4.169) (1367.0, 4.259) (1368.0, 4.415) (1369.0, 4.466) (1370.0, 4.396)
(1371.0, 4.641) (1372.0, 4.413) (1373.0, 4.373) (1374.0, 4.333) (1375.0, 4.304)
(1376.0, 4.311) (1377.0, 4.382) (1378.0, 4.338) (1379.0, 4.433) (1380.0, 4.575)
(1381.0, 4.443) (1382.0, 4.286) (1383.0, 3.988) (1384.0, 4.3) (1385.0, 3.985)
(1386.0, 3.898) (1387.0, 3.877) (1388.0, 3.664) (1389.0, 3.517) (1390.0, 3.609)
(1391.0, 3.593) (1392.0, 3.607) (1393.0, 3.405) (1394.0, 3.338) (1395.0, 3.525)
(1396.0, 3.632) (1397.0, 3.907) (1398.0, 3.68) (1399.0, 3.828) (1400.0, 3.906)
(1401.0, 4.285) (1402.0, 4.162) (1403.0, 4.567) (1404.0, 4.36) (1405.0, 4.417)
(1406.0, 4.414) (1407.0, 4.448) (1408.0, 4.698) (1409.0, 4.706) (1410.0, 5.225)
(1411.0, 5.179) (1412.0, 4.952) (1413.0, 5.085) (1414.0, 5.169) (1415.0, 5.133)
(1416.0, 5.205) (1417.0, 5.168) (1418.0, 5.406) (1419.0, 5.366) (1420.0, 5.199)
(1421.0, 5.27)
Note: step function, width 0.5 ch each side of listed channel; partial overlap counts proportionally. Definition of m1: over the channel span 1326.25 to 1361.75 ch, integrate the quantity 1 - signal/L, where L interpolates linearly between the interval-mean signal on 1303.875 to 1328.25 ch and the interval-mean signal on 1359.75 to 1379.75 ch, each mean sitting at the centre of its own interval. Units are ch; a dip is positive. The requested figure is -3.1 ch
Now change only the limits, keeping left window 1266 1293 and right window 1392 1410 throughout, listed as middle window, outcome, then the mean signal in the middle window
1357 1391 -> -4.58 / 4.3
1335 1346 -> -2.94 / 4.36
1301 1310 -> -0.75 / 3.32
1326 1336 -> -1.26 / 3.76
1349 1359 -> -2.93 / 4.64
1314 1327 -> -0.18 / 3.26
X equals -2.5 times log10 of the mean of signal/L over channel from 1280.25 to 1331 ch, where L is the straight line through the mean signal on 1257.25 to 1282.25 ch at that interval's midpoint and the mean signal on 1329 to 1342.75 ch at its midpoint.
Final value 0.27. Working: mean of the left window 3.21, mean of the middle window 2.9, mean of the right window 4.15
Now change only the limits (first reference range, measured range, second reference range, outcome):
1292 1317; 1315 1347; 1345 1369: -0.01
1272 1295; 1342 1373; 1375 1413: -0.24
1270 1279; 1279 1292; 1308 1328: 0.25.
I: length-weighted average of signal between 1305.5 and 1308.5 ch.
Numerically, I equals 3.61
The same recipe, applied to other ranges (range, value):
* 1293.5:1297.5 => 1.74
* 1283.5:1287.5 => 2.61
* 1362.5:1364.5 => 4.58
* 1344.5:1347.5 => 4.38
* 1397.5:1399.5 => 3.75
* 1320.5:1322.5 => 3.04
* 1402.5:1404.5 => 4.46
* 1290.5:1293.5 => 1.85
